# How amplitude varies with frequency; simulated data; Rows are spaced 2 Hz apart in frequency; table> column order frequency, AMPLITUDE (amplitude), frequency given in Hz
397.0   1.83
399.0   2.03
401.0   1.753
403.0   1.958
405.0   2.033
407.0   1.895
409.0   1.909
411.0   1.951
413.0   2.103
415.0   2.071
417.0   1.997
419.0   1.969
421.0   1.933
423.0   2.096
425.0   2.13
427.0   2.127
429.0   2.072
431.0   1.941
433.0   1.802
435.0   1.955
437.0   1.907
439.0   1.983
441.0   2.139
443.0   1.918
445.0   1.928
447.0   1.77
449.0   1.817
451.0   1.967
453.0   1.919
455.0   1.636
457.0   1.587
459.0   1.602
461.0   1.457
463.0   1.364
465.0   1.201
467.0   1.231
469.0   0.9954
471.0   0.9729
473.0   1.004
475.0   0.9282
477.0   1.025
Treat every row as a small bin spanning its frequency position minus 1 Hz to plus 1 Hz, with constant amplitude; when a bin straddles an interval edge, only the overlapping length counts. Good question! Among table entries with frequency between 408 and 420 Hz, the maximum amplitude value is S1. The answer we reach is 2.103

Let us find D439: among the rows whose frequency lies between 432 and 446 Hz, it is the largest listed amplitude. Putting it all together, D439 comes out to 2.139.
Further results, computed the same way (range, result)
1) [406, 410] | 1.909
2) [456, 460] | 1.602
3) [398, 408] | 2.033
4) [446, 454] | 1.967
